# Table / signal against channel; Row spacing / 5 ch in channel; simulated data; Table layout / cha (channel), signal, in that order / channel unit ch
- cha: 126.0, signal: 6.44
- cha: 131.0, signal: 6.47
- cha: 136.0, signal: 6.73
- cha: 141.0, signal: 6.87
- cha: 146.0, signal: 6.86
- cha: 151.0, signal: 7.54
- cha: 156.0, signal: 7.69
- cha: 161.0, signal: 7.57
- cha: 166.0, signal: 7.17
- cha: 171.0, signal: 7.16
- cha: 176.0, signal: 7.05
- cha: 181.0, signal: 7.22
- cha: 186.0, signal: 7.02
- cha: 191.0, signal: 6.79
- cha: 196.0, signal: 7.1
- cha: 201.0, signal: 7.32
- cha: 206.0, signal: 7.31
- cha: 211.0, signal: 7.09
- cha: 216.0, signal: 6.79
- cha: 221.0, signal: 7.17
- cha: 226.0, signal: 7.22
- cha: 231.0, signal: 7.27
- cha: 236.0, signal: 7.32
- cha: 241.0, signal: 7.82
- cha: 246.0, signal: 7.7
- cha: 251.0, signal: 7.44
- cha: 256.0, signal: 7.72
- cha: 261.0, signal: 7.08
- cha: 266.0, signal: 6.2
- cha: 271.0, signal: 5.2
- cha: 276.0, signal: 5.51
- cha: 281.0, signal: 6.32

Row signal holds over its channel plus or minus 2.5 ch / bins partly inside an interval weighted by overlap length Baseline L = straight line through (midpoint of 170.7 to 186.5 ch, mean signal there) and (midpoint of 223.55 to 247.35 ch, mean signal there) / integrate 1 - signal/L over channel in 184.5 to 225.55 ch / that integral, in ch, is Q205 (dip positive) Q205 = 1.1 ch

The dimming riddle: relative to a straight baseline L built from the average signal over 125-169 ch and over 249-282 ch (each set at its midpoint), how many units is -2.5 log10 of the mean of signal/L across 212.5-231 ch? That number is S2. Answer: -0.06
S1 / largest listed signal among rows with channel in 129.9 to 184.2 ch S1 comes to 7.69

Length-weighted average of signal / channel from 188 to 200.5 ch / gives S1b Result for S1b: 7.01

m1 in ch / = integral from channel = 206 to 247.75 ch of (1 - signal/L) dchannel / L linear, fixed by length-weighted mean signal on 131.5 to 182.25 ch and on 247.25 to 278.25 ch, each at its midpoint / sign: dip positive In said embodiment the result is -3.2 ch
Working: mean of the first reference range 7.16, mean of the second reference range 6.58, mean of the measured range 7.29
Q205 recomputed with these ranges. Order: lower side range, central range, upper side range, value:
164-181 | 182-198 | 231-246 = 0.6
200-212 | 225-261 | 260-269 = -3.8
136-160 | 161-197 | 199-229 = 0.4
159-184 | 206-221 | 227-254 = 0.7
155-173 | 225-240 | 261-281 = -2.1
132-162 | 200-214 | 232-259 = 0.4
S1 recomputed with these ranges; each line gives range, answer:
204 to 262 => 7.82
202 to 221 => 7.31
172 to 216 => 7.32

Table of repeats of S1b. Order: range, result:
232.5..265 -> 7.45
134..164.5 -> 7.22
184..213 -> 7.11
